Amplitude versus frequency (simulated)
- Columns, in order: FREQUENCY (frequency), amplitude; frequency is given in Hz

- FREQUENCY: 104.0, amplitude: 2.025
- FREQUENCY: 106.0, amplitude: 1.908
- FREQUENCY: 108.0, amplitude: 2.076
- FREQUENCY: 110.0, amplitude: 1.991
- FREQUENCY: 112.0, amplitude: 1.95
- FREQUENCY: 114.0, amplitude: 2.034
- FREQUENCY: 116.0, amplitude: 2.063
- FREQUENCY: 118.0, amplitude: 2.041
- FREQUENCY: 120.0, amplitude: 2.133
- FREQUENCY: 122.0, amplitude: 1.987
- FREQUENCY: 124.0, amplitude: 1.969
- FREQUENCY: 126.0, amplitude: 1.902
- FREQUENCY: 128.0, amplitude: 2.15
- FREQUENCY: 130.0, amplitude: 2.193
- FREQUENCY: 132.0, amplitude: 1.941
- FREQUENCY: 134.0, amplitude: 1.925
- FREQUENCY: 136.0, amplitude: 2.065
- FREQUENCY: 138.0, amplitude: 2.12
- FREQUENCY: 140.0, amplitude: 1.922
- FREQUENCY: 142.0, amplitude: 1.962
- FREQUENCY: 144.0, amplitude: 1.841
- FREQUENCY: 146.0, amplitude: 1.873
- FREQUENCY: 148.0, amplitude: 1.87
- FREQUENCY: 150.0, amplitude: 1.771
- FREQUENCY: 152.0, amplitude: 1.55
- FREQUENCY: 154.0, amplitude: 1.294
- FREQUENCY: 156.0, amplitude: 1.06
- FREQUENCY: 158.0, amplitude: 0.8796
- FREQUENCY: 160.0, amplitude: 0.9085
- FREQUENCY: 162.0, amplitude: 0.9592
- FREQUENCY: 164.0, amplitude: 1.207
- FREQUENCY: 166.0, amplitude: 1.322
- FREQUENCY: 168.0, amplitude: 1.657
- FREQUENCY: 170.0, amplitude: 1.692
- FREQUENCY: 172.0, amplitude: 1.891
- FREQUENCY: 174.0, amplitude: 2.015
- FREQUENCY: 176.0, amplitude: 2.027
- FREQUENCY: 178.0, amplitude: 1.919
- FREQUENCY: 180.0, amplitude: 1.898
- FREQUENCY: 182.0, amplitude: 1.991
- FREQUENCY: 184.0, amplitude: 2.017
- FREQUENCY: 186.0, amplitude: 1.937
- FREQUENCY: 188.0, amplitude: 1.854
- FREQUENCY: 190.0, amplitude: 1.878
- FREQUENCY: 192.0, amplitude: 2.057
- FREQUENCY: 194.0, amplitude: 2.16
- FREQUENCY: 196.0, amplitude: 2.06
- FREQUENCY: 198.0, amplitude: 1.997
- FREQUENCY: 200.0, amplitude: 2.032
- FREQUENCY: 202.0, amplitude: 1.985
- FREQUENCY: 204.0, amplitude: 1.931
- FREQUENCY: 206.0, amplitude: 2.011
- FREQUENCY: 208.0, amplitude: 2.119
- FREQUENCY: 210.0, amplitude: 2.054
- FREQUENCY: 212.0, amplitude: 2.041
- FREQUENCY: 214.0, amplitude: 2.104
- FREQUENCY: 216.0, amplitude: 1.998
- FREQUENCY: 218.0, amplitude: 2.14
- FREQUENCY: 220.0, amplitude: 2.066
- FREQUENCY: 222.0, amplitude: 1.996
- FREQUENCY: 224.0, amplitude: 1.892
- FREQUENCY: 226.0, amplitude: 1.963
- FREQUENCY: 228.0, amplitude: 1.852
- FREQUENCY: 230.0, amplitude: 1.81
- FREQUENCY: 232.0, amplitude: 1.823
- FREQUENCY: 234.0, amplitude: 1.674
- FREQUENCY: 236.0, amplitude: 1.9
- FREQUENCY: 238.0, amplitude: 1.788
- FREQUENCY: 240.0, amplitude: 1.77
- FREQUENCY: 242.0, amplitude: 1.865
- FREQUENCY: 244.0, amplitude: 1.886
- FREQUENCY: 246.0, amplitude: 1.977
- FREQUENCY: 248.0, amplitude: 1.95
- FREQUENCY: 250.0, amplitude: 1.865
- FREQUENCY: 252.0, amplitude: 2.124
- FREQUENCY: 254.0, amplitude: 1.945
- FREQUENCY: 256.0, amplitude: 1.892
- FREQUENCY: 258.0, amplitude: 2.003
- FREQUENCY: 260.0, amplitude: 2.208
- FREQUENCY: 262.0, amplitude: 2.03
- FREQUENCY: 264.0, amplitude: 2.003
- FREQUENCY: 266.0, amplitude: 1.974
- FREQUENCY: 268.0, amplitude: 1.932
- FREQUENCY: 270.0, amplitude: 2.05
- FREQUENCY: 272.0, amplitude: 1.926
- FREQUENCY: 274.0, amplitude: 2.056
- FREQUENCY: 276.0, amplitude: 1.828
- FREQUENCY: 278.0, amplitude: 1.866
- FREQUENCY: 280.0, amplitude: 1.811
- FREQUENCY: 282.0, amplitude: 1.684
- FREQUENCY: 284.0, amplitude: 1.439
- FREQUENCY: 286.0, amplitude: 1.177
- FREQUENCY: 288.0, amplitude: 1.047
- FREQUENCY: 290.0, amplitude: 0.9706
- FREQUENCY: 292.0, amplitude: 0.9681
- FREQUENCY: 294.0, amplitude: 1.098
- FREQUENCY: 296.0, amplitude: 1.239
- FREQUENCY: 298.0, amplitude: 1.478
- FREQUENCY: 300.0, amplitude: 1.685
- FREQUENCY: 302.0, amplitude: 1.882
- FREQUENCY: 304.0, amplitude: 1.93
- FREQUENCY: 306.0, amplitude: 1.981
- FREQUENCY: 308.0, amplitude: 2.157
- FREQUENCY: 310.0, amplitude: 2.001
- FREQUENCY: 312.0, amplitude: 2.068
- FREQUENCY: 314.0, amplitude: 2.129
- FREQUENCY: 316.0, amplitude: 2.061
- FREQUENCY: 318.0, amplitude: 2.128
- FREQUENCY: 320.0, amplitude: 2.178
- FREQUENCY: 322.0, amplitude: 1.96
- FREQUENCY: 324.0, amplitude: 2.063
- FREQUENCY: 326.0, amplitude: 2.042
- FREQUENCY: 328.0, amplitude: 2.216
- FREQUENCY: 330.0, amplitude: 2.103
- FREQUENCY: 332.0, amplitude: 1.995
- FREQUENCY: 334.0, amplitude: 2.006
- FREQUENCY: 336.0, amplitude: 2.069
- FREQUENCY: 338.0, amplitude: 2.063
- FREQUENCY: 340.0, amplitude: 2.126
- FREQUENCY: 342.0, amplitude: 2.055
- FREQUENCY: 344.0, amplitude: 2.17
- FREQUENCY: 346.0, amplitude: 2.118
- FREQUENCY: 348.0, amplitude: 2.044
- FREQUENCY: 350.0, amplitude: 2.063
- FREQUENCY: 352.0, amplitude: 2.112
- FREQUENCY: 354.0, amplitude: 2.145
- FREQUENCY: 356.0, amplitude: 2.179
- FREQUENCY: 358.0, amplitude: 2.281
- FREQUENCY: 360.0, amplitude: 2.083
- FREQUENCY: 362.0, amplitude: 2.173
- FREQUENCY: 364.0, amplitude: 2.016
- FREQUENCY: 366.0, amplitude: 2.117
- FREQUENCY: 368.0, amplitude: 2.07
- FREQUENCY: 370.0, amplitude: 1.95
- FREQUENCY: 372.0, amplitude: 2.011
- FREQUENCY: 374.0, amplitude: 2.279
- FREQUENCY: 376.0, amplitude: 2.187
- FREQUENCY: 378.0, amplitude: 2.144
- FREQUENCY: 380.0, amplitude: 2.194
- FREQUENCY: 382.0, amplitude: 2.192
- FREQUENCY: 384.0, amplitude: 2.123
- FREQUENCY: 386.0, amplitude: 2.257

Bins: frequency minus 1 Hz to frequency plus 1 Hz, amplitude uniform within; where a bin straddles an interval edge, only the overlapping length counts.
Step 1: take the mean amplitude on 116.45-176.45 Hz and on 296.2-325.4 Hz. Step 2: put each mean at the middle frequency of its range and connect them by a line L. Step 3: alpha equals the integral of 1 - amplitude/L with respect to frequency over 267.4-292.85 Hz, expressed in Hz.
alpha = 4.3 Hz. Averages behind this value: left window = 1.74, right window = 1.96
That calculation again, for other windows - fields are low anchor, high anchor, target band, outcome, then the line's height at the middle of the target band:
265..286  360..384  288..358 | 2.05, 1.97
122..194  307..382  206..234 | -1.51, 1.88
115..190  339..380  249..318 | 7.19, 1.99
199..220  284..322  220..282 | -1.42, 1.88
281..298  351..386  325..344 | -3.72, 1.74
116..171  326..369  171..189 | -1.65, 1.79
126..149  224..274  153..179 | 6.87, 1.97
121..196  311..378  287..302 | 5.64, 2.01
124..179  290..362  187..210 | -3.07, 1.77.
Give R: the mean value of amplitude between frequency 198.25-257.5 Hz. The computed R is 1.95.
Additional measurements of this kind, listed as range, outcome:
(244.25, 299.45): 1.73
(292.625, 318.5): 1.82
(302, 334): 2.06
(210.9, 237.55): 1.94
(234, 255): 1.9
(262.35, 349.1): 1.86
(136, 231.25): 1.82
